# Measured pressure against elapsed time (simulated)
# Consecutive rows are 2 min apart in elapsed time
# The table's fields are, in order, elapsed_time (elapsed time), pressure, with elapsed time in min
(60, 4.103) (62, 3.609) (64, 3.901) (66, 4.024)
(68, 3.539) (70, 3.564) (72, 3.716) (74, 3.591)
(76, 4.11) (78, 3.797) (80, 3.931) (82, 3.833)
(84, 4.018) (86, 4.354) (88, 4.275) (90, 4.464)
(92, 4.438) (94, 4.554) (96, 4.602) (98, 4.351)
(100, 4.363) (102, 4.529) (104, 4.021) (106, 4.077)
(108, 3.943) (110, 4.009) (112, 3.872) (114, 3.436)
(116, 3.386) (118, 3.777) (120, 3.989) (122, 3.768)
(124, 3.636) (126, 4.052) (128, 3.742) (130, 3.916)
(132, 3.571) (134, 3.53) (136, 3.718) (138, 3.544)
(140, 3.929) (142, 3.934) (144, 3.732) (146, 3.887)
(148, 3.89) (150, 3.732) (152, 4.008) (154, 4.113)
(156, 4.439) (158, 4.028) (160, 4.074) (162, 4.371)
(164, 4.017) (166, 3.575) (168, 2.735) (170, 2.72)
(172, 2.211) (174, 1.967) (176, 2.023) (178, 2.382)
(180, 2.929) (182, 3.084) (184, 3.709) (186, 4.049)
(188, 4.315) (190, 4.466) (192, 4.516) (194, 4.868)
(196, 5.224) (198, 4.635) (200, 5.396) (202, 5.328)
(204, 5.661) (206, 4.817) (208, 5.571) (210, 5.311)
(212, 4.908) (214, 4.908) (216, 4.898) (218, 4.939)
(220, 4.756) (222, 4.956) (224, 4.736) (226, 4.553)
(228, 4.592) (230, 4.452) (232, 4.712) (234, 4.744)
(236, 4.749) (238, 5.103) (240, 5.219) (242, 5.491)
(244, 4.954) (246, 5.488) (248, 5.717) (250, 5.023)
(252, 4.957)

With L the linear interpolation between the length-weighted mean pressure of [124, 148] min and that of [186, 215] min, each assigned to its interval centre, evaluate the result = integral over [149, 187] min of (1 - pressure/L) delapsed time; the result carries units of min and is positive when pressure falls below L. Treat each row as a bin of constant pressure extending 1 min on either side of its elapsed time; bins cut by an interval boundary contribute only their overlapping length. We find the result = 8.36 min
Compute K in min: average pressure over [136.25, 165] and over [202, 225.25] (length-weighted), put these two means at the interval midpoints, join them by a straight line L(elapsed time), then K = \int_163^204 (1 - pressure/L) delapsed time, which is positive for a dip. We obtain 7.3 min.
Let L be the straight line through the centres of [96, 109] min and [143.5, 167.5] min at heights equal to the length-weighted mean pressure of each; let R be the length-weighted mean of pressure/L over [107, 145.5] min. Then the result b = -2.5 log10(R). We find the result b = 0.098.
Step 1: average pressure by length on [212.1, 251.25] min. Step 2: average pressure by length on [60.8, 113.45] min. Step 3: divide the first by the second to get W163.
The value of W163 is 1.2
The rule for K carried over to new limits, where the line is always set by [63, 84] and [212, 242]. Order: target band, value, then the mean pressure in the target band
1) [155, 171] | 2.4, 3.74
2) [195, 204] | -1.1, 5.2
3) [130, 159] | 2.9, 3.86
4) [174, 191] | 4.7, 3.29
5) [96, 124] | 0.5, 3.97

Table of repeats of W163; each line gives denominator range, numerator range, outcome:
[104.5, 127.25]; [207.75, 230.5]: 1.28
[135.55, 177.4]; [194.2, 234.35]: 1.40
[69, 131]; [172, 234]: 1.10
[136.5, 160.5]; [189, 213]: 1.29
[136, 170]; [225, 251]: 1.30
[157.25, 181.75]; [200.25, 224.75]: 1.65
